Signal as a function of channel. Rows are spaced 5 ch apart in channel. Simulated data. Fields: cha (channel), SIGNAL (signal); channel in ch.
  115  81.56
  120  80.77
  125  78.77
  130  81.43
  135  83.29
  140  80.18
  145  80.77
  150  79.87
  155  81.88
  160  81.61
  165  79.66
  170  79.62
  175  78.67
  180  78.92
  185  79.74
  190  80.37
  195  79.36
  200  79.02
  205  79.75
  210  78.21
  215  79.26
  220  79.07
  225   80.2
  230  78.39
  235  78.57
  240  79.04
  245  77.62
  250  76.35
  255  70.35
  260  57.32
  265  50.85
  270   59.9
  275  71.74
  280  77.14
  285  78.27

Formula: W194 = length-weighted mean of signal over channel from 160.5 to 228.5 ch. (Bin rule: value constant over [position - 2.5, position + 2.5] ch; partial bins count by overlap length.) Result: 79.4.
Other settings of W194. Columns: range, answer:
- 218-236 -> 79.1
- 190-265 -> 75.9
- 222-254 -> 78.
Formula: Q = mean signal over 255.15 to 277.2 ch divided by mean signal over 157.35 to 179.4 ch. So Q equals 0.76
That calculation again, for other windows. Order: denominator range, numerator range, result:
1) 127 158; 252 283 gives 0.80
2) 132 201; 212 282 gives 0.90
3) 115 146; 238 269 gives 0.84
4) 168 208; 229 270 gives 0.88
